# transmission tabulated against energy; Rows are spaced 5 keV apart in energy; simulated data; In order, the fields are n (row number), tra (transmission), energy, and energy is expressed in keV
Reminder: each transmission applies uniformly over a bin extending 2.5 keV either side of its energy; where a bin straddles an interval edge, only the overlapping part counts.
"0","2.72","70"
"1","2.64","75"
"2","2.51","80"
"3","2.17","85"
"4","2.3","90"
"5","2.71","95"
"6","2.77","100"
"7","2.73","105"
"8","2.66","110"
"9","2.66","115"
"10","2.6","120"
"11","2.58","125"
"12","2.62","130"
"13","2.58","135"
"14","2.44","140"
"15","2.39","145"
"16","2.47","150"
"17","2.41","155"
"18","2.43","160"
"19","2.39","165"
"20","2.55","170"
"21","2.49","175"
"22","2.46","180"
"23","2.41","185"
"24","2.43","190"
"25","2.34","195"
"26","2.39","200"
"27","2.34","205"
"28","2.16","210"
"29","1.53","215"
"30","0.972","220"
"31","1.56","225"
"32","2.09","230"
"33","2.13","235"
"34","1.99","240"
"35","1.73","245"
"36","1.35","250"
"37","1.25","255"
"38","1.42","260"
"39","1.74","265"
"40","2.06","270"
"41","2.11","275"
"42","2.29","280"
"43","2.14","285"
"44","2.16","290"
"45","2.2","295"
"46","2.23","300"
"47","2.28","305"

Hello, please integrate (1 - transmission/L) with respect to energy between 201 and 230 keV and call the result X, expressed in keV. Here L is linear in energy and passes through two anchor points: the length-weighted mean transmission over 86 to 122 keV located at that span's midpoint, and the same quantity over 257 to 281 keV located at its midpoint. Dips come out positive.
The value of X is 4.7 keV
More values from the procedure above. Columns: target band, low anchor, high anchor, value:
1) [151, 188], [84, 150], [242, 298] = -2.06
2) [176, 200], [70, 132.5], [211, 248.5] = -4.92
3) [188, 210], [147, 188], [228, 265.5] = -2.00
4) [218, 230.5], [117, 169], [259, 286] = 3.99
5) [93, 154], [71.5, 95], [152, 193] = -3.66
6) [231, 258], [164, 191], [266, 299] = 6.63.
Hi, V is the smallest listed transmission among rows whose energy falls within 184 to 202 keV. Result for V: 2.34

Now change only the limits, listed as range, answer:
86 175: 2.3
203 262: 0.972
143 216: 1.53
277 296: 2.14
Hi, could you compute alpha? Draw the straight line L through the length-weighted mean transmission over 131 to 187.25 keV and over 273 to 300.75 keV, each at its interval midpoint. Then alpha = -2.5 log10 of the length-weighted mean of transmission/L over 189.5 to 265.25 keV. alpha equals 0.26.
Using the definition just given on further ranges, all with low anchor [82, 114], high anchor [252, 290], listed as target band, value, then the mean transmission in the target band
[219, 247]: 0.13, 1.79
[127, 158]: -0.05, 2.49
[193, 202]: -0.10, 2.37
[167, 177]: -0.11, 2.52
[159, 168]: -0.05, 2.41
